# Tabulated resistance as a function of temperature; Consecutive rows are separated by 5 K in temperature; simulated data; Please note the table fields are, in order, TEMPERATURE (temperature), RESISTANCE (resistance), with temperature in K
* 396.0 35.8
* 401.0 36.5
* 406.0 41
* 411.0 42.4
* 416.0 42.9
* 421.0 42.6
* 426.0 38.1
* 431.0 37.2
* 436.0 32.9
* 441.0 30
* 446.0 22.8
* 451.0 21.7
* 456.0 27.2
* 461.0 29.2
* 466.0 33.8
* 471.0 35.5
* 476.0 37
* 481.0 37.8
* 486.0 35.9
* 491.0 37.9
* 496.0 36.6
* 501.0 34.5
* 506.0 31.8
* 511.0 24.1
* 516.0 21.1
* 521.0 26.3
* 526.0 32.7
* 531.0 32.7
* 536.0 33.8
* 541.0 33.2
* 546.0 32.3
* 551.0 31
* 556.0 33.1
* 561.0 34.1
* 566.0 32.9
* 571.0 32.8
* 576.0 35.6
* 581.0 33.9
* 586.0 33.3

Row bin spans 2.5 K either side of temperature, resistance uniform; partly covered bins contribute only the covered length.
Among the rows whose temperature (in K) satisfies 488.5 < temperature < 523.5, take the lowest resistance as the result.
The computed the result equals 21.1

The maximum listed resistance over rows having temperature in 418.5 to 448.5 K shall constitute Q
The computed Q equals 42.6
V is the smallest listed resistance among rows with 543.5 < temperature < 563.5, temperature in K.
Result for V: 31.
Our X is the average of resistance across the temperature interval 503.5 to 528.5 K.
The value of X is 27.2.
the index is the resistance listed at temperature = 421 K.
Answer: 42.6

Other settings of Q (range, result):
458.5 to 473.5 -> 35.5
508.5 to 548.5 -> 33.8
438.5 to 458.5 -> 30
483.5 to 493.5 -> 37.9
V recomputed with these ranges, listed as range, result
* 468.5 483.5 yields 35.5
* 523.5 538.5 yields 32.7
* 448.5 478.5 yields 21.7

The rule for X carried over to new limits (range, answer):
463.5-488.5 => 36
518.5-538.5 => 31.4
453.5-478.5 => 32.5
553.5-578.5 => 33.7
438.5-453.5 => 24.8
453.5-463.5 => 28.2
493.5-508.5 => 34.3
